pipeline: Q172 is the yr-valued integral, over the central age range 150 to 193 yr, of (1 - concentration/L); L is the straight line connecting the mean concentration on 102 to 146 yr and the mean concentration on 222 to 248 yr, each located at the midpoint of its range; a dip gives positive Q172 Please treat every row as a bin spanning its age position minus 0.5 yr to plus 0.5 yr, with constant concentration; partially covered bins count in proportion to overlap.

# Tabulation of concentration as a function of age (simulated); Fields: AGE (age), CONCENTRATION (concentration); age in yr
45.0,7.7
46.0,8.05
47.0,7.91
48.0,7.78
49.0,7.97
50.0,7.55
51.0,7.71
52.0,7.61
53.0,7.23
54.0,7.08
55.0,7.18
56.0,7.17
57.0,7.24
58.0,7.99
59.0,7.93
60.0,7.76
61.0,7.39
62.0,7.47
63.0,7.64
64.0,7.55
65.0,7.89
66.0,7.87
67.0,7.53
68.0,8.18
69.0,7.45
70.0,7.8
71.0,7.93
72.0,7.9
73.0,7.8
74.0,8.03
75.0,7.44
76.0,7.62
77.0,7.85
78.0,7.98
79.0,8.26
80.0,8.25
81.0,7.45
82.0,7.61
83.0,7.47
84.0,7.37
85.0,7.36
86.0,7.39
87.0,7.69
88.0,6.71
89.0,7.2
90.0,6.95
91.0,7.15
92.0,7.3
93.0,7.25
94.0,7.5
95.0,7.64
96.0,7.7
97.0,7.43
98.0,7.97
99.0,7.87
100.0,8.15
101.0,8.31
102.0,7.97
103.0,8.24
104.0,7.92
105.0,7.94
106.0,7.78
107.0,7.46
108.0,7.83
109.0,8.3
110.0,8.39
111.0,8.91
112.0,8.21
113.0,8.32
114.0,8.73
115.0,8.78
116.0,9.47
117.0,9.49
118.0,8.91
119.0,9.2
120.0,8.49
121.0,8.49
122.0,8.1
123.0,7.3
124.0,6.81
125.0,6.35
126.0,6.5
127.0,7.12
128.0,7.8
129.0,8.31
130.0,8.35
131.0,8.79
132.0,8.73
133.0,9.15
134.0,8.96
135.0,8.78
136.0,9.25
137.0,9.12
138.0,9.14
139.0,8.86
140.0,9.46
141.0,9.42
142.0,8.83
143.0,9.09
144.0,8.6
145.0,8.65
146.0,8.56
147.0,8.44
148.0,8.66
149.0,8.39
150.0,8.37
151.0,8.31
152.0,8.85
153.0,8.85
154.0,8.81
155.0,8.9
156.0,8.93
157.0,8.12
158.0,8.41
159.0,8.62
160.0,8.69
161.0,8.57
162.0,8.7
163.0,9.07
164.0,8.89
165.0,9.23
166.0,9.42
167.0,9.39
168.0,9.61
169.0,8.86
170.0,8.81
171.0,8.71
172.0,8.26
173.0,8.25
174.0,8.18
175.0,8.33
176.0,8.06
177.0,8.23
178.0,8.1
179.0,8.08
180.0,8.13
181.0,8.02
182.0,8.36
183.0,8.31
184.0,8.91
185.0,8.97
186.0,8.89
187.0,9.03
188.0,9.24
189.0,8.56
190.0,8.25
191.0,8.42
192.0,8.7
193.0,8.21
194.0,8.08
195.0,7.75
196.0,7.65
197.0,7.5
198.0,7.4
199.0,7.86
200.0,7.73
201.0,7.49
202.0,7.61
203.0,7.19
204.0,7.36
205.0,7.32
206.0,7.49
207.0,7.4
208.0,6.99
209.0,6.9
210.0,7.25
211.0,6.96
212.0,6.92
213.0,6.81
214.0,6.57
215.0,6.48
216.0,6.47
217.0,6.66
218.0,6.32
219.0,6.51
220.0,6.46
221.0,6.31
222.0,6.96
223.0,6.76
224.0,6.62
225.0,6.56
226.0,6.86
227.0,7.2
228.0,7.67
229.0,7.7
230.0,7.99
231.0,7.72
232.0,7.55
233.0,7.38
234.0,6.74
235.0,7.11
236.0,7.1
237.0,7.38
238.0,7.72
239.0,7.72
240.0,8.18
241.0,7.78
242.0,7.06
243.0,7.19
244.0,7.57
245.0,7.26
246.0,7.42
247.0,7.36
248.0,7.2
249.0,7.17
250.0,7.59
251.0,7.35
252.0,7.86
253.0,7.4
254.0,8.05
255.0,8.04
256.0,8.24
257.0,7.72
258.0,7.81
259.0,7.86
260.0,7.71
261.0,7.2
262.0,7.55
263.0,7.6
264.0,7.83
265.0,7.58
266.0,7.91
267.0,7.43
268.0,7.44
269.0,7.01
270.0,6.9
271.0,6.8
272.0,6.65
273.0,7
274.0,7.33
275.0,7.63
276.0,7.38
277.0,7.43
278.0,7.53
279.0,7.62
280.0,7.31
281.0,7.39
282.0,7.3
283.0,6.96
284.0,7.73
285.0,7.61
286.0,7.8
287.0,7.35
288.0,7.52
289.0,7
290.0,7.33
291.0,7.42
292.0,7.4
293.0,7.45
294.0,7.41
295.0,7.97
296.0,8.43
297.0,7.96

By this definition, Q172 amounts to -3.7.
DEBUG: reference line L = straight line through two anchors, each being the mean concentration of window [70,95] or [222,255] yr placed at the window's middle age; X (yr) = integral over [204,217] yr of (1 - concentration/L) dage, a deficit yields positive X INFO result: 0.8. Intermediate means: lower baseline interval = 7.57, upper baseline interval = 7.39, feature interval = 6.97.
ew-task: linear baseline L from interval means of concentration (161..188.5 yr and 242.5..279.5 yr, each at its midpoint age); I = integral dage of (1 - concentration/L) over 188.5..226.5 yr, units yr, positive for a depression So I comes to 4.5 yr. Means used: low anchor 8.67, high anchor 7.48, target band 7.25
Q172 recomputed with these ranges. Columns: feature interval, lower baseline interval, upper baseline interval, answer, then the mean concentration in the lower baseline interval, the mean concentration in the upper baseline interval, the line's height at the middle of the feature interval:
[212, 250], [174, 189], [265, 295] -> 3.7 yr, 8.47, 7.36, 7.91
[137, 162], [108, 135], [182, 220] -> -2.1 yr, 8.31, 7.62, 8.06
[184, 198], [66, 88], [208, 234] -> -2.5 yr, 7.71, 6.94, 7.1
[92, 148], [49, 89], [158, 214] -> -3.2 yr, 7.62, 8.16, 7.86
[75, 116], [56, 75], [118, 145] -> 1.2 yr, 7.72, 8.44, 8.04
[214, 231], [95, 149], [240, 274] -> 1.9 yr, 8.36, 7.48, 7.7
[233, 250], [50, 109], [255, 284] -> 0.2 yr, 7.65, 7.45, 7.48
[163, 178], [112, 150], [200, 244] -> -1.5 yr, 8.52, 7.14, 7.92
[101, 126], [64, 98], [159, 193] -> -0.7 yr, 7.61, 8.64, 7.96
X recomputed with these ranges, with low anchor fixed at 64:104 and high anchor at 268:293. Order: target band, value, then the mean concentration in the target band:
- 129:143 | -2.6 yr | 8.97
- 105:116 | -1.0 yr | 8.31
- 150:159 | -1.3 yr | 8.63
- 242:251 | 0.1 yr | 7.33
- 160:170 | -2.0 yr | 9.05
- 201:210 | 0.2 yr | 7.29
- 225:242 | -0.1 yr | 7.45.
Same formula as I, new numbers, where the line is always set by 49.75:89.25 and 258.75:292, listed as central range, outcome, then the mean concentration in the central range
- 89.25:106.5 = -0.3 yr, 7.7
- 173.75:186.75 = -1.5 yr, 8.37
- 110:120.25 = -1.7 yr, 8.84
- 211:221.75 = 1.3 yr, 6.58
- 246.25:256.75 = -0.3 yr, 7.62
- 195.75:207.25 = 0.0 yr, 7.5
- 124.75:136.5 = -1.0 yr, 8.21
